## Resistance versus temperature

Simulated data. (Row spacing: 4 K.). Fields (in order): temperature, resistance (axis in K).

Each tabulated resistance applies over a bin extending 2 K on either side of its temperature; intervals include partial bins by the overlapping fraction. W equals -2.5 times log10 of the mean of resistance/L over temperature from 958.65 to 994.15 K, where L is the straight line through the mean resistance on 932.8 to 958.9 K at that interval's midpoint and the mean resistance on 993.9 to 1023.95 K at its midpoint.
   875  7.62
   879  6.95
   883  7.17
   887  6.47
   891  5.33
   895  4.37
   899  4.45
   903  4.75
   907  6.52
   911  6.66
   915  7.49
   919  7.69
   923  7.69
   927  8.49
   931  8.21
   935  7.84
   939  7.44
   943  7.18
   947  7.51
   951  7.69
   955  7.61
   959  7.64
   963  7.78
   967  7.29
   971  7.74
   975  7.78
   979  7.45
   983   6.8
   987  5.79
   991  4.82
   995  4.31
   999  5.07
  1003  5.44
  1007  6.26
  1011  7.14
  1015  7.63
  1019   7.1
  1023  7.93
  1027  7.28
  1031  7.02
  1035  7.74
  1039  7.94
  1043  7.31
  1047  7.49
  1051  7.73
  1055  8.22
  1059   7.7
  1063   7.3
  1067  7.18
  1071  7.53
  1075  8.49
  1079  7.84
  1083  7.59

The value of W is 0.02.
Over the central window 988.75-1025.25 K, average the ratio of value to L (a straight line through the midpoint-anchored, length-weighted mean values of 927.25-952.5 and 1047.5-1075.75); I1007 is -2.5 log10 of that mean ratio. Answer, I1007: 0.236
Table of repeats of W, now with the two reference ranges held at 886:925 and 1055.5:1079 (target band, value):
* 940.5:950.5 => -0.14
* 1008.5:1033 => -0.01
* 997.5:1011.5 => 0.20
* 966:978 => -0.13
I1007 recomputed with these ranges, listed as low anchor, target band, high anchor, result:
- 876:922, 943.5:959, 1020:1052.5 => -0.13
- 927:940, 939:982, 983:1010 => -0.10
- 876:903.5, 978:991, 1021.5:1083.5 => 0.08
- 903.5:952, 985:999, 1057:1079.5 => 0.45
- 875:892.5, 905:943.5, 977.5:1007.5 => -0.20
